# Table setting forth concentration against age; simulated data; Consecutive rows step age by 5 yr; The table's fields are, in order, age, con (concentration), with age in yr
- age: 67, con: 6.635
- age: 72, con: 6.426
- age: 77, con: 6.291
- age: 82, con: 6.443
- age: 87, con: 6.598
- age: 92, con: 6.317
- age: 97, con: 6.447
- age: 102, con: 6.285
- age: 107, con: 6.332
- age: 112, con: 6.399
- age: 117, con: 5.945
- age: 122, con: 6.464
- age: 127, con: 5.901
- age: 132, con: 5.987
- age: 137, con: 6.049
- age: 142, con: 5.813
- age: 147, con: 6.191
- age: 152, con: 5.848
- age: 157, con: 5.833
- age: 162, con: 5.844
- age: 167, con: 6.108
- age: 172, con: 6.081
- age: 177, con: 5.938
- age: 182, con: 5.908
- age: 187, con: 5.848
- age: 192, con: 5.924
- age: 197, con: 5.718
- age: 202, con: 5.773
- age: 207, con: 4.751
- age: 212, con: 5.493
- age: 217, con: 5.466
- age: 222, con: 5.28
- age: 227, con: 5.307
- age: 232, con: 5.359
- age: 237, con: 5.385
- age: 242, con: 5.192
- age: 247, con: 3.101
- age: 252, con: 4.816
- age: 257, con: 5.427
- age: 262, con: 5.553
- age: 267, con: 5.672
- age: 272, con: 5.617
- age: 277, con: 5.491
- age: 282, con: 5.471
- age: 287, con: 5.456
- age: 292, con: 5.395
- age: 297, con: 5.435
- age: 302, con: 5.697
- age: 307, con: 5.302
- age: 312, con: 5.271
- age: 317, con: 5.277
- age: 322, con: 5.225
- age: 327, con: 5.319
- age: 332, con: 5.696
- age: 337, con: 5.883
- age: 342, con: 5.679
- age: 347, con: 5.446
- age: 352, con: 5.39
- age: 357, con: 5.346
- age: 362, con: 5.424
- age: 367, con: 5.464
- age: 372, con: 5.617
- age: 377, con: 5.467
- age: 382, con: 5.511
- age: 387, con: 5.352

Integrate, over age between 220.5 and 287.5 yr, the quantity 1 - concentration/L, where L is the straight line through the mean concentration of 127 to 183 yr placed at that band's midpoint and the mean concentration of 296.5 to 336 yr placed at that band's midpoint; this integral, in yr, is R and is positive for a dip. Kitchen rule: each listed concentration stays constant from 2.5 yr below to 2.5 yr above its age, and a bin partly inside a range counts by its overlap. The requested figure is 4.9 yr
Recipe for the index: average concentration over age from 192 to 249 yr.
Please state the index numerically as 5.22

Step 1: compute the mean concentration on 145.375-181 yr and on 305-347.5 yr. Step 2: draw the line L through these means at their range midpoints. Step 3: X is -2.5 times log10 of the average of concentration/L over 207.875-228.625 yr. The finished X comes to 0.09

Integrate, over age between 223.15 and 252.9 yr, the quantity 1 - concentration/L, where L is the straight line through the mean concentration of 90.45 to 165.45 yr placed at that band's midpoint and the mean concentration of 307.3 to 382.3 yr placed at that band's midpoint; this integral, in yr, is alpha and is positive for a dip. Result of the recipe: 4.63 yr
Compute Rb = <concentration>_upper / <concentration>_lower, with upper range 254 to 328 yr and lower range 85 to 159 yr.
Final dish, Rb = 0.9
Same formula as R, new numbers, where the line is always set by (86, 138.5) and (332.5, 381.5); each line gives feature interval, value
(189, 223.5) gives 2.73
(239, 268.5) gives 4.48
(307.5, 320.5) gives 0.88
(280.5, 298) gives 0.88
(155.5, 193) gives 0.76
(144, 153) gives 0.15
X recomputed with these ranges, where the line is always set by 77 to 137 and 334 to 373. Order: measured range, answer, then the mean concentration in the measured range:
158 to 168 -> 0.03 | 5.93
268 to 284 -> 0.04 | 5.54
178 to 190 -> 0.03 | 5.89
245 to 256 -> 0.36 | 4.2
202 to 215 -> 0.14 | 5.26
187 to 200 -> 0.03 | 5.82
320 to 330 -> 0.06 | 5.3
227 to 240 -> 0.10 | 5.35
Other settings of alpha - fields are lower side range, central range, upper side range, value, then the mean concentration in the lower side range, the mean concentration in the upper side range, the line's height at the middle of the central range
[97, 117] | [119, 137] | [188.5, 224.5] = 0.1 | 6.3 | 5.5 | 6.13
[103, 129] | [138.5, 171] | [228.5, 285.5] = -0.1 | 6.22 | 5.2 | 5.94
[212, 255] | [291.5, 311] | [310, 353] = -0.4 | 5.02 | 5.47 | 5.33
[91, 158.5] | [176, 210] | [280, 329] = 1.0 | 6.13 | 5.38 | 5.85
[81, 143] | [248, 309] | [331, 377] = 3.9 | 6.23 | 5.54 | 5.76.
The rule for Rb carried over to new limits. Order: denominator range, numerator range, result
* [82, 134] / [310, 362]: 0.87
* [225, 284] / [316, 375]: 1.06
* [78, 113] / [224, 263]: 0.78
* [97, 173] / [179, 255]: 0.87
